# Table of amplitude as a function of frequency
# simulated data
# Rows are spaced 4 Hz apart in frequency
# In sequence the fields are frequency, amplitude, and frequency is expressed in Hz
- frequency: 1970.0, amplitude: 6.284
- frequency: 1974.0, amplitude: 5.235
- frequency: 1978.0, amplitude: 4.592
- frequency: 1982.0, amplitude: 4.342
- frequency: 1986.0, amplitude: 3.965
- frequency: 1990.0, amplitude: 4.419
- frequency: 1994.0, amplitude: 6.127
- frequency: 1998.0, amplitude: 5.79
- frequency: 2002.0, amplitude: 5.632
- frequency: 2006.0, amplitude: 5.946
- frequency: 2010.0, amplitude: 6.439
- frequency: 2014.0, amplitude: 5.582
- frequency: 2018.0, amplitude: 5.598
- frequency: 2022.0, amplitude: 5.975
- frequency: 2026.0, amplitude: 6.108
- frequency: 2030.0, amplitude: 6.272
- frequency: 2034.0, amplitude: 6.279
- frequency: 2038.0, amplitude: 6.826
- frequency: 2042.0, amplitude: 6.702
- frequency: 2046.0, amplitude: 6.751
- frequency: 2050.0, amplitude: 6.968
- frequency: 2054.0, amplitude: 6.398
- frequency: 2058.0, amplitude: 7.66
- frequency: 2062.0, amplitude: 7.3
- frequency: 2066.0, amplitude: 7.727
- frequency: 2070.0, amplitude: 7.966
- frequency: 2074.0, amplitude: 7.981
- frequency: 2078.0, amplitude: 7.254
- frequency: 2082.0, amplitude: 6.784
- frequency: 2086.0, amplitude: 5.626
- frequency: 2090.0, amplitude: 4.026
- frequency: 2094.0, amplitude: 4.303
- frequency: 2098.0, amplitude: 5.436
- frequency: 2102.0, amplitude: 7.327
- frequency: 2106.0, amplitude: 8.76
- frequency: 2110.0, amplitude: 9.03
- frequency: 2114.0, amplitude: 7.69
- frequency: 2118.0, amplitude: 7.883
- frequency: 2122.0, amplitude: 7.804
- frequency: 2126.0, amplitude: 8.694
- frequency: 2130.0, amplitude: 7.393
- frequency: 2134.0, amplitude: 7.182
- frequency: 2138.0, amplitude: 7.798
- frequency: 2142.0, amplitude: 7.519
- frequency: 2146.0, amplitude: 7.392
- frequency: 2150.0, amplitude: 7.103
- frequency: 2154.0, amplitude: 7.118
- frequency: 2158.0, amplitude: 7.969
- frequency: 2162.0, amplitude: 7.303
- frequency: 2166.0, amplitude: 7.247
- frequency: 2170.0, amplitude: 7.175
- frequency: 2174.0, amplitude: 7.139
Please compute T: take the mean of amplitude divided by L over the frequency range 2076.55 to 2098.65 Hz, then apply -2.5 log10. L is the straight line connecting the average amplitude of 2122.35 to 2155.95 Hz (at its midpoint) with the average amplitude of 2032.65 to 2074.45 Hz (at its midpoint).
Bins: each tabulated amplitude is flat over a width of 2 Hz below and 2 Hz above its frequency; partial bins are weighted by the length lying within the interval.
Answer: 0.298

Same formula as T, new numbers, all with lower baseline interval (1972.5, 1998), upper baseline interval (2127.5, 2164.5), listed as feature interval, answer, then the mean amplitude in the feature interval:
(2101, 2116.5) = -0.204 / 8.25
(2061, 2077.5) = -0.239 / 7.73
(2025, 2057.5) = -0.150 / 6.6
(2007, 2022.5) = -0.111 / 5.89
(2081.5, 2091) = 0.190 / 5.43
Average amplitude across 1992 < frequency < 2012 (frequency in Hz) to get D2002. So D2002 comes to 5.99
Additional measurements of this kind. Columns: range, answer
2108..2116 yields 8.36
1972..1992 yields 4.51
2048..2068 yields 7.21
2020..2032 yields 6.12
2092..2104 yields 5.69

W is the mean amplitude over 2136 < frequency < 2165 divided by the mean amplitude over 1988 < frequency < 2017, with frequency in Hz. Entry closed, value 1.3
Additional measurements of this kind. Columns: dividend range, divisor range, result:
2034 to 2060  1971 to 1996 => 1.41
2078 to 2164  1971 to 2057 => 1.23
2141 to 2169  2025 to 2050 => 1.13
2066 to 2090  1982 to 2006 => 1.33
